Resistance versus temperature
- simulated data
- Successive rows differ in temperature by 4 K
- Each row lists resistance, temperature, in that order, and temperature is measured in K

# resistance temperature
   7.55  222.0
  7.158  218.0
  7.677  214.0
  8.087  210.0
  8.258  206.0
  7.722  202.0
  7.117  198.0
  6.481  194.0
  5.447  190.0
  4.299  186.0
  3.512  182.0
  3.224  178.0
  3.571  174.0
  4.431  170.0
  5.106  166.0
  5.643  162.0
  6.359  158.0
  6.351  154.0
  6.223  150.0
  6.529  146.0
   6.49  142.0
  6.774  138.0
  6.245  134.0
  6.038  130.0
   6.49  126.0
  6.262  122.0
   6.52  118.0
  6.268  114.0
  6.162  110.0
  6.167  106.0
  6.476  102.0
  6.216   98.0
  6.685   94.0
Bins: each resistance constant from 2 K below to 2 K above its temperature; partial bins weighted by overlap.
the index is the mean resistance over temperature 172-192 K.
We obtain 4.01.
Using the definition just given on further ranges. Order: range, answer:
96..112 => 6.26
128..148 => 6.42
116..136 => 6.31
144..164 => 6.22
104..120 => 6.28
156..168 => 5.7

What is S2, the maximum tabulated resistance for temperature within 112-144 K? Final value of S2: 6.774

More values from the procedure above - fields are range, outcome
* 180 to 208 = 8.258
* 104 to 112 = 6.167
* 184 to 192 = 5.447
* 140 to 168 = 6.529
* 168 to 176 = 4.431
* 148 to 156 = 6.351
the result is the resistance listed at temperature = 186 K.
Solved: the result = 4.299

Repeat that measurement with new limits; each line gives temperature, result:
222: 7.55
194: 6.481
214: 7.677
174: 3.571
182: 3.512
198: 7.117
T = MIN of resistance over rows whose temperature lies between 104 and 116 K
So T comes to 6.162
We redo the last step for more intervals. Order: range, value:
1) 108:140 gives 6.038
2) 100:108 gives 6.167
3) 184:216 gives 4.299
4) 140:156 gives 6.223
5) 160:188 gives 3.224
